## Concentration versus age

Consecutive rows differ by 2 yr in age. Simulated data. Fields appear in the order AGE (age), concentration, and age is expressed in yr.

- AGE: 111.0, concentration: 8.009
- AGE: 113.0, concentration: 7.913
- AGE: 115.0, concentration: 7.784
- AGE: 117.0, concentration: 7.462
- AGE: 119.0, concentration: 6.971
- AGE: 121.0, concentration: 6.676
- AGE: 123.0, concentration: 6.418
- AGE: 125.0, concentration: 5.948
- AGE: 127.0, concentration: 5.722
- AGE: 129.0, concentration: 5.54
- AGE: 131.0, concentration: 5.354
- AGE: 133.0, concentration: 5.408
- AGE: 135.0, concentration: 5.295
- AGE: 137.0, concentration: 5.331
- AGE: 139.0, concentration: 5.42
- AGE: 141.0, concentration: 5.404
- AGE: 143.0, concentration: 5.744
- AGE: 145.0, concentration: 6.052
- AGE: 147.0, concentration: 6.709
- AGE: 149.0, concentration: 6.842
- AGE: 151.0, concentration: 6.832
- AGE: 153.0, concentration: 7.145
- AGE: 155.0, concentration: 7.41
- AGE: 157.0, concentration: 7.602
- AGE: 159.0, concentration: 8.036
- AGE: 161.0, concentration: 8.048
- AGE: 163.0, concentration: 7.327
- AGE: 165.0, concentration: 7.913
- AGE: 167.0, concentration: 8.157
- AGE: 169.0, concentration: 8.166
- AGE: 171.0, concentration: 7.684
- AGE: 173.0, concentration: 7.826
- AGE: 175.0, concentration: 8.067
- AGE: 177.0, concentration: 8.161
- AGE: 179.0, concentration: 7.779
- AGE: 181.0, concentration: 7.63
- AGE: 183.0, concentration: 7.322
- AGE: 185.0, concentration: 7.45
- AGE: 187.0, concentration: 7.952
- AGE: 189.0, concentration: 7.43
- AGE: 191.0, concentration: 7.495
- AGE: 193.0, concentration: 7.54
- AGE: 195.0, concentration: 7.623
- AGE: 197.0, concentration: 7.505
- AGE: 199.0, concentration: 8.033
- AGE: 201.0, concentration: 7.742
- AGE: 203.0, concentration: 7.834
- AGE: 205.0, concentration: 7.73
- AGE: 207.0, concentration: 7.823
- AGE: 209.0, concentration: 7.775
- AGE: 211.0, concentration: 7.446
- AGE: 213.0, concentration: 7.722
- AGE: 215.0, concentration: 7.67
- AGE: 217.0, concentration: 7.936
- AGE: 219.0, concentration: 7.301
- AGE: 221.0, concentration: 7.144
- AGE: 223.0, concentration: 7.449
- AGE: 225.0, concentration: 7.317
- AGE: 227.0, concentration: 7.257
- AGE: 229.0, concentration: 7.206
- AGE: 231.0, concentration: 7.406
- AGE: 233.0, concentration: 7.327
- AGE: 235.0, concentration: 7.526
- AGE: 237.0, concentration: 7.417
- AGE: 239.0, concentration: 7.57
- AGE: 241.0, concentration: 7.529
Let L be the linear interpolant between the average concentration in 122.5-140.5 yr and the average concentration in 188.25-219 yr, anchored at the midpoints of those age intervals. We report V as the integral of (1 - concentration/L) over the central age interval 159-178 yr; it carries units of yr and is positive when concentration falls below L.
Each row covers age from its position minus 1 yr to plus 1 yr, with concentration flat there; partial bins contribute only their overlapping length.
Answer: -3.7 yr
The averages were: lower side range 5.58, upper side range 7.68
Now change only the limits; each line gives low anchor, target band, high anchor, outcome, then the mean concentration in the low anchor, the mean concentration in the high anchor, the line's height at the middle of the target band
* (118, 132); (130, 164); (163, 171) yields 3.0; 6.09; 7.94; 7.06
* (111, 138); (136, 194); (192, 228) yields -2.5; 6.36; 7.6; 6.95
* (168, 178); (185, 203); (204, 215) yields 0.4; 7.98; 7.7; 7.82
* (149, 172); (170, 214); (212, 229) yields -1.0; 7.63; 7.46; 7.54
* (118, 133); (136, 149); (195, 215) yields 1.1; 6.04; 7.73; 6.4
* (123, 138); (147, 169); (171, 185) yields -2.2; 5.57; 7.76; 6.84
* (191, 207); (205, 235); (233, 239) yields 0.3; 7.71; 7.46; 7.57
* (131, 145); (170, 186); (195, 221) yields -2.4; 5.47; 7.68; 6.74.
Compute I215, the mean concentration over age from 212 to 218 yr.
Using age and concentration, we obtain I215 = 7.78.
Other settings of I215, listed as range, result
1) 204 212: 7.69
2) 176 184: 7.72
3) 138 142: 5.41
